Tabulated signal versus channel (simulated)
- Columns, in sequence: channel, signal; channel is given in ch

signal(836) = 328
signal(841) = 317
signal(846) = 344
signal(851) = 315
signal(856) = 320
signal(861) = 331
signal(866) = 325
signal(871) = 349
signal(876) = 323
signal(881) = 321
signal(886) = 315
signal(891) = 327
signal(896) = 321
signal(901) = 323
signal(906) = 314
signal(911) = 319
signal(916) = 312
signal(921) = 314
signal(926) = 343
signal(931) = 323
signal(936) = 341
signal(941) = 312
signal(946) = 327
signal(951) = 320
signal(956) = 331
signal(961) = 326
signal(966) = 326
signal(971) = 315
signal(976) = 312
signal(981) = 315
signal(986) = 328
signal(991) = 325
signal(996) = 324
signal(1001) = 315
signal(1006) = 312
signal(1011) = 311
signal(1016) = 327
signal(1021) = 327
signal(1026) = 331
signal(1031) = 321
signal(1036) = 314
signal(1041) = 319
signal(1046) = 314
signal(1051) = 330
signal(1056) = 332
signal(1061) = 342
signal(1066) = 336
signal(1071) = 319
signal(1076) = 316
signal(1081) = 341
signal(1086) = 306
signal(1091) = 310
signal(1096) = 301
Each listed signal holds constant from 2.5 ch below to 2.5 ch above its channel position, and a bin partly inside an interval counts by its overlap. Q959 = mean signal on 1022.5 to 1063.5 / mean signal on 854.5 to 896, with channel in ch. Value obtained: 1.00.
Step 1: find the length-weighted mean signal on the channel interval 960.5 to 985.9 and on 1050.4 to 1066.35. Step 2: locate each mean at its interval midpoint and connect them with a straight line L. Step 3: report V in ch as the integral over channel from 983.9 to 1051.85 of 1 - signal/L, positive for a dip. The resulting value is 1.37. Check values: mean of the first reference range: 319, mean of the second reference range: 335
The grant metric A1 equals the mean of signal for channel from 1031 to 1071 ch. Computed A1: 326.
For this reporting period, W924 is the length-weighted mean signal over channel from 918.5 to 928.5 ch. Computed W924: 328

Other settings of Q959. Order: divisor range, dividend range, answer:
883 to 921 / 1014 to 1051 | 1.01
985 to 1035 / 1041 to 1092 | 1.01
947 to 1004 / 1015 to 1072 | 1.01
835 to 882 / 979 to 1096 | 0.98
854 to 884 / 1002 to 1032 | 0.98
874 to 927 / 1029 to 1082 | 1.02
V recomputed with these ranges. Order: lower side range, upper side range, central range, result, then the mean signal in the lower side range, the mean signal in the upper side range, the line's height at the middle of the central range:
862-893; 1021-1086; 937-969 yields 0.2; 327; 326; 326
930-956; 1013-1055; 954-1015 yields 0.8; 325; 323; 324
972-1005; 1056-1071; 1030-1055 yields 0.8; 319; 334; 330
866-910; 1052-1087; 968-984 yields 0.6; 324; 328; 326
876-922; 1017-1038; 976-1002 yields 0.1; 319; 324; 322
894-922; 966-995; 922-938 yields -0.8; 317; 320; 318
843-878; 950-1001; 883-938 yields 0.6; 329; 322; 326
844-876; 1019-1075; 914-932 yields 0.3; 330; 326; 328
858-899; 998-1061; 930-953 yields 0.0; 326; 322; 325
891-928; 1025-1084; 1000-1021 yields 0.4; 321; 326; 324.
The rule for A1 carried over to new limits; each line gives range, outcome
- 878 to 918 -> 319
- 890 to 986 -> 322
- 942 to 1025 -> 321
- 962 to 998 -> 321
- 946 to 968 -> 326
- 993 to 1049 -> 320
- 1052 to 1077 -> 330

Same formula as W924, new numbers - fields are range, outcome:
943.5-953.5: 324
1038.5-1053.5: 321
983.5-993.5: 326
